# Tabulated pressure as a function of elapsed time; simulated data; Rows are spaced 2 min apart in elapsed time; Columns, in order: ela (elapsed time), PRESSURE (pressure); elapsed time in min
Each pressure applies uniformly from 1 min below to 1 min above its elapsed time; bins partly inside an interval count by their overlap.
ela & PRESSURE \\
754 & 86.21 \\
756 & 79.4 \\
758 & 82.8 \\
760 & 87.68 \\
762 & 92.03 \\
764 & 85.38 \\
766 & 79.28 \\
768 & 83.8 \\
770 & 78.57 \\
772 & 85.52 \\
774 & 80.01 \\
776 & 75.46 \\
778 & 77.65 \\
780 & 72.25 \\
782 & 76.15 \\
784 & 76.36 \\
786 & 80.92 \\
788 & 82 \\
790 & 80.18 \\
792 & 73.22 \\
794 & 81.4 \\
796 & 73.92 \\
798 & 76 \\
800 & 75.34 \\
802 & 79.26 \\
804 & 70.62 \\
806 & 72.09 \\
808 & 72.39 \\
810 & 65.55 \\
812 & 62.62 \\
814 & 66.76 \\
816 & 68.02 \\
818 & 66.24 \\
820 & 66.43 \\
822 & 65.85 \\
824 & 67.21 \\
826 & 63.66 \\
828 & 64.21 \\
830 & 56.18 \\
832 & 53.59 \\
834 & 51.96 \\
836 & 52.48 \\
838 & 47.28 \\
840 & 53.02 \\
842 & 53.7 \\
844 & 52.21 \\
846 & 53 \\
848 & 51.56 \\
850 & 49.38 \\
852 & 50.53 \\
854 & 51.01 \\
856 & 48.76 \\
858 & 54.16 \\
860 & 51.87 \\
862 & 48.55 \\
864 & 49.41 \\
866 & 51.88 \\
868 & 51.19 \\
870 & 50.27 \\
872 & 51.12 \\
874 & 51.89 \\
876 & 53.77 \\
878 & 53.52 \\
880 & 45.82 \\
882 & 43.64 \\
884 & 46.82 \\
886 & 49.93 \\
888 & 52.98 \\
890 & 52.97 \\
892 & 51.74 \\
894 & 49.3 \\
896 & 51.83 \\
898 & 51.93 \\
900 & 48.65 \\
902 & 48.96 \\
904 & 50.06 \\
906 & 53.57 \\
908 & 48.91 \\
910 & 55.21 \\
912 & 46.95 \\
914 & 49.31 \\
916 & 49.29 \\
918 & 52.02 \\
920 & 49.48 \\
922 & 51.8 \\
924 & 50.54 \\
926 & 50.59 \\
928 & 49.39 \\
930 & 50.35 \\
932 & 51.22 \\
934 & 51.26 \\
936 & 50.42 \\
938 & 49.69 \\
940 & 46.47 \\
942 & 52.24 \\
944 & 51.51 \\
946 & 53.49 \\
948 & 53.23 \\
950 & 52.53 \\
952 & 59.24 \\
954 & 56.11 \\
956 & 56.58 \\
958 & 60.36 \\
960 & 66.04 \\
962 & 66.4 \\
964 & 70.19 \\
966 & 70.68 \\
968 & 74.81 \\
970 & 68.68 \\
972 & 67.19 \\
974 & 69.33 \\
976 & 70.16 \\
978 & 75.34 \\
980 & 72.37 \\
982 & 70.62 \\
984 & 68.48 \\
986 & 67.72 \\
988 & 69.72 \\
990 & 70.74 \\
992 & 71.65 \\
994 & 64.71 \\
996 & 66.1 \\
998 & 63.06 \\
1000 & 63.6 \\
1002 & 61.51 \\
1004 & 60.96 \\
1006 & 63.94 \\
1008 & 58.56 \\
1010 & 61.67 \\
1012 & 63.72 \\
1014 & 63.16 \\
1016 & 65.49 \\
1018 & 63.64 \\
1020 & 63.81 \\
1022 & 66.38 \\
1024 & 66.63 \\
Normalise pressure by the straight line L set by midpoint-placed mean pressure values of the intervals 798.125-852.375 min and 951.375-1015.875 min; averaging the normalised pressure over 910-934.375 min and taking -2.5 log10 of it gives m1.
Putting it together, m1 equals 0.27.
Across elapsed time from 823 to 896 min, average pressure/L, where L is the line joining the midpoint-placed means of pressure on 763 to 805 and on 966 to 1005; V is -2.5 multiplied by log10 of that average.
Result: 0.39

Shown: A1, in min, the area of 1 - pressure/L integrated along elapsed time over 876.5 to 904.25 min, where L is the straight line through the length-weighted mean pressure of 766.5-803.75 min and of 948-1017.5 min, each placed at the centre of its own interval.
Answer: 8.33 min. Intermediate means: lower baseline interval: 78.1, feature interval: 49.9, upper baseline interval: 65.4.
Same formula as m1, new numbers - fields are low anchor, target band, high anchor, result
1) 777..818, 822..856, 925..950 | 0.225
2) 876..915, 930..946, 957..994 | 0.192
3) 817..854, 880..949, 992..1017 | 0.184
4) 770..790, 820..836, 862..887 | 0.067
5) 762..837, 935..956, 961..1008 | 0.290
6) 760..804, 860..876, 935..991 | 0.369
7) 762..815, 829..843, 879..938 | 0.248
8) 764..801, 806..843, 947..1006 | 0.231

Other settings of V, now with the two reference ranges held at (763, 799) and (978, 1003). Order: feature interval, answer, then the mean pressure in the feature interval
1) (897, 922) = 0.39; 50.4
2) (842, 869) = 0.41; 51.1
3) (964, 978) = -0.03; 70.5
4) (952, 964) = 0.13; 61.7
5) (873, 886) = 0.44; 49.3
